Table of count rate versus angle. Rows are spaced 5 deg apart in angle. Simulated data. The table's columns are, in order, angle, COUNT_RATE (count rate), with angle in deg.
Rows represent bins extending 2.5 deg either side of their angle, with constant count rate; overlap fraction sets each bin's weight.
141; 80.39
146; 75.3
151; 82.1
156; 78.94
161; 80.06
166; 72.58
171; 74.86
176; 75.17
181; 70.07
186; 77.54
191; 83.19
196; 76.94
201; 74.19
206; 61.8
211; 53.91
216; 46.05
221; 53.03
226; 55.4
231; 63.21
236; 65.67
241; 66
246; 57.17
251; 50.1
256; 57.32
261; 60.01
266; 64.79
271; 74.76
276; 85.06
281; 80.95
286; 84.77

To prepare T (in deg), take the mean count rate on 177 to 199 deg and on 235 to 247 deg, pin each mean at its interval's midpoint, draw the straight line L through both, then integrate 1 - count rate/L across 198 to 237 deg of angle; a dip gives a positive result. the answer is 5.7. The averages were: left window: 76.8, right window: 63.3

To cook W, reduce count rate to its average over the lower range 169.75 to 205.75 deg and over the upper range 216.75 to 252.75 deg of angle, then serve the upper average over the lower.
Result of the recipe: 0.77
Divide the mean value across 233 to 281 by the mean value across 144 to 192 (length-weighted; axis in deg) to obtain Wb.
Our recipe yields 0.85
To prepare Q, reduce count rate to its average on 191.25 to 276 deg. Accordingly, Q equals 62.6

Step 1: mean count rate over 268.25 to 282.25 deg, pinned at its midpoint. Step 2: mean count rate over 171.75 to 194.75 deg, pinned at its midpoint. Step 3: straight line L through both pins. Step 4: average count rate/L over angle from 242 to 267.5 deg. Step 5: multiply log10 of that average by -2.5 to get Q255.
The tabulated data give 0.336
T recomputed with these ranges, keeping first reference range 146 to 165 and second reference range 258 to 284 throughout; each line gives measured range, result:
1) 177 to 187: 0.5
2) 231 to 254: 4.5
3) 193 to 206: 0.6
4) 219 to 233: 3.4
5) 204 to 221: 5.0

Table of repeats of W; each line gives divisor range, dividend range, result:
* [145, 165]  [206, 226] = 0.67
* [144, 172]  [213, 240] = 0.74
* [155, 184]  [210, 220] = 0.66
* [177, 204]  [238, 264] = 0.77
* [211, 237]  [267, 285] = 1.42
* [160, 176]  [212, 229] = 0.69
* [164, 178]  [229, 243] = 0.88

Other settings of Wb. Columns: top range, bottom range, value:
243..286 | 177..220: 0.99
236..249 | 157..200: 0.81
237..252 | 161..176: 0.79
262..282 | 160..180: 1.00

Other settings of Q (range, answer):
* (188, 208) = 74.4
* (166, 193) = 75.7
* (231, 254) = 60.1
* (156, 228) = 68.7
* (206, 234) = 55.2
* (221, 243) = 61.4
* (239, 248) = 61.6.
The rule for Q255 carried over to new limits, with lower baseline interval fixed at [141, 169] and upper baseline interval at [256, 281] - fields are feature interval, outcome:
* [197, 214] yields 0.17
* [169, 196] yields 0.00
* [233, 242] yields 0.11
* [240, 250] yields 0.22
